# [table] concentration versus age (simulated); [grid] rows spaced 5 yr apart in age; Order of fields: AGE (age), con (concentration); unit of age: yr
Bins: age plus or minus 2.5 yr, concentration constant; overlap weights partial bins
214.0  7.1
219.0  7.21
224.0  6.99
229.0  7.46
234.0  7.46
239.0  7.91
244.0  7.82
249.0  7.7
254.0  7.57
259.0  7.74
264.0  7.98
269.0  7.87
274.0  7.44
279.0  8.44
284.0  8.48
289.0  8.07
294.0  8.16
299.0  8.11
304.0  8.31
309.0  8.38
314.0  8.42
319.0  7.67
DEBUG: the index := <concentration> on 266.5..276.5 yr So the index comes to 7.66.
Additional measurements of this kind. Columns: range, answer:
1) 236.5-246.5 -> 7.87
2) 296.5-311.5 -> 8.27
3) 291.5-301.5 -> 8.13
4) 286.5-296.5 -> 8.12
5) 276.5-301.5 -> 8.25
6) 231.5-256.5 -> 7.69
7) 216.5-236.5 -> 7.28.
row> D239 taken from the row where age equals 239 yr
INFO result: 7.91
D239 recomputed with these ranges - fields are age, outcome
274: 7.44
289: 8.07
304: 8.31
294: 8.16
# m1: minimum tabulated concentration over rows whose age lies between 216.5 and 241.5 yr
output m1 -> 6.99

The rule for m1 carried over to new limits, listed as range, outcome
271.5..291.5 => 7.44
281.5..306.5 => 8.07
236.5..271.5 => 7.57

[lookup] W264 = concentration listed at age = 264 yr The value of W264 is 7.98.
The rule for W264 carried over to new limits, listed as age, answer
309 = 8.38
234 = 7.46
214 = 7.1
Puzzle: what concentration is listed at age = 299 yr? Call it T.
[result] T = 8.11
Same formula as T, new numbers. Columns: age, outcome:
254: 7.57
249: 7.7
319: 7.67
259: 7.74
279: 8.44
